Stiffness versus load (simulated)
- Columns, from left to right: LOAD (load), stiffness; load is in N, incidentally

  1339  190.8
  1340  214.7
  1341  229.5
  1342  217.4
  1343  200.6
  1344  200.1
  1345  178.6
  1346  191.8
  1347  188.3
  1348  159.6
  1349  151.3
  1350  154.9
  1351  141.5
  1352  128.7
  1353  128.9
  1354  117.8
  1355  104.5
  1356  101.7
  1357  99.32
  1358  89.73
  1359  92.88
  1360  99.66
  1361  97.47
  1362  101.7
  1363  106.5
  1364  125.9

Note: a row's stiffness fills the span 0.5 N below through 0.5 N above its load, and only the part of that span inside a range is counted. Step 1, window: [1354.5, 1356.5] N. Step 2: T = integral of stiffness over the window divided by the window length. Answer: 103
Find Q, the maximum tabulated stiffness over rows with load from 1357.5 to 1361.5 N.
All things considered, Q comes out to 99.66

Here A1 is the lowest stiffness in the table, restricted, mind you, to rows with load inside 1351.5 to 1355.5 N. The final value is 104.5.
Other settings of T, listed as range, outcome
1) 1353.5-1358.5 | 103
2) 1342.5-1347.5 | 192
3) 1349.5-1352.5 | 142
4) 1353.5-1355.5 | 111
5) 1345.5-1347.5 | 190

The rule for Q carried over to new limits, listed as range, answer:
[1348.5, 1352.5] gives 154.9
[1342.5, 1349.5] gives 200.6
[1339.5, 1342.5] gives 229.5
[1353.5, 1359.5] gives 117.8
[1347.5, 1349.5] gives 159.6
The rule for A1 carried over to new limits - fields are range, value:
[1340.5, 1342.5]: 217.4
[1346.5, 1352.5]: 128.7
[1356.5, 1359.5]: 89.73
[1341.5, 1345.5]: 178.6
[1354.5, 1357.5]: 99.32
